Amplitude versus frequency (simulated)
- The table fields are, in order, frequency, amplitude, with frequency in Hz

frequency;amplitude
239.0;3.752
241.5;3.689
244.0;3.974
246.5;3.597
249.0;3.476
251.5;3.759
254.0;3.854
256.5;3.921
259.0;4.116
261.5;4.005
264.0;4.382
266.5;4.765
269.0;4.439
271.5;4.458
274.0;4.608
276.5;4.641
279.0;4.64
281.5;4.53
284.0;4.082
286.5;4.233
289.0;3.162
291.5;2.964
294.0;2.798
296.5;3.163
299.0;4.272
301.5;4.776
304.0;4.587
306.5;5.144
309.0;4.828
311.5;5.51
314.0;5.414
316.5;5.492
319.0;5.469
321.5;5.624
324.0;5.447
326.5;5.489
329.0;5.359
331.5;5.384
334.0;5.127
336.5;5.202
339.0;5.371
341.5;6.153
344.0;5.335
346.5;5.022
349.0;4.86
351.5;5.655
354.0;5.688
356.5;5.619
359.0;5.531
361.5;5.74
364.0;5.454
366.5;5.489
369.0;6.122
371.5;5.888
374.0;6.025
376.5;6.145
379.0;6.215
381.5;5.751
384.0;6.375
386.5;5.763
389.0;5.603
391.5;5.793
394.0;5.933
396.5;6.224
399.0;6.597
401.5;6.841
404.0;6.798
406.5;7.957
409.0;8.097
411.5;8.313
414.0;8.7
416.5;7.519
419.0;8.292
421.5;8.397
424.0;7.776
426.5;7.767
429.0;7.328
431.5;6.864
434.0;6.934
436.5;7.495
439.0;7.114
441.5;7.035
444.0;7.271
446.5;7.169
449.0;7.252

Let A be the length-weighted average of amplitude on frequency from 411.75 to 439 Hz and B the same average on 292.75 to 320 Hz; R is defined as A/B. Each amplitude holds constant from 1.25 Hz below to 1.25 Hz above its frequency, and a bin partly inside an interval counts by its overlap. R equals 1.65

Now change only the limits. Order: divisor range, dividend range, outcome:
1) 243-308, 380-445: 1.73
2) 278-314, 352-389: 1.38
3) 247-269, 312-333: 1.35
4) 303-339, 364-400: 1.13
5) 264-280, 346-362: 1.19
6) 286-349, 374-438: 1.44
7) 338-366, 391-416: 1.31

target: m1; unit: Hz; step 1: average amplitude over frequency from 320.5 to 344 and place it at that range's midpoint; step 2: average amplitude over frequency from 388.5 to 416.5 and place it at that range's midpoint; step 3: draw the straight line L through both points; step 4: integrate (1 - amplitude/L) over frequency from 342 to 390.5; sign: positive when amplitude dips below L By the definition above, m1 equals 4.0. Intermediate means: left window 5.45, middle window 5.71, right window 7.05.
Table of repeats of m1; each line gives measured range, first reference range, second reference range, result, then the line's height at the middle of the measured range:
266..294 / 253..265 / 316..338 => 1.8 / 4.47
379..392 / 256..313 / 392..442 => 1.5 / 6.64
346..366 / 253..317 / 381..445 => 1.4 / 5.87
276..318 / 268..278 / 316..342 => 4.9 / 4.93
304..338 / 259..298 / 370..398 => -3.4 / 4.83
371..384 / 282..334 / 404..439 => 1.0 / 6.55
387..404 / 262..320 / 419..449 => 1.1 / 6.61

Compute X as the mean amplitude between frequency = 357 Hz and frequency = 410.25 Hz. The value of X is 6.2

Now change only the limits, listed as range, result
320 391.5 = 5.63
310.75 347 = 5.43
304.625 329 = 5.36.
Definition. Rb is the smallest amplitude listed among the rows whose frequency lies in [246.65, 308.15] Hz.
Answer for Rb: 2.798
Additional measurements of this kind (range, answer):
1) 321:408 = 4.86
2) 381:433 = 5.603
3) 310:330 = 5.359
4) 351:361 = 5.531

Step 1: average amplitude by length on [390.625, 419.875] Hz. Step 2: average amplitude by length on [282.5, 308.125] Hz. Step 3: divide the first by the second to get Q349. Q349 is 1.84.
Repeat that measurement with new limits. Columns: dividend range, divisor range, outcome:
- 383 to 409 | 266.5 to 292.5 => 1.53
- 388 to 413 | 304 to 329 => 1.28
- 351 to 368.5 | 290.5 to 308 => 1.41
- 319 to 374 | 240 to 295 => 1.38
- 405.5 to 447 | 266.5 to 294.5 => 1.86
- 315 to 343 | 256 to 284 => 1.24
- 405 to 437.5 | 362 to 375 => 1.35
